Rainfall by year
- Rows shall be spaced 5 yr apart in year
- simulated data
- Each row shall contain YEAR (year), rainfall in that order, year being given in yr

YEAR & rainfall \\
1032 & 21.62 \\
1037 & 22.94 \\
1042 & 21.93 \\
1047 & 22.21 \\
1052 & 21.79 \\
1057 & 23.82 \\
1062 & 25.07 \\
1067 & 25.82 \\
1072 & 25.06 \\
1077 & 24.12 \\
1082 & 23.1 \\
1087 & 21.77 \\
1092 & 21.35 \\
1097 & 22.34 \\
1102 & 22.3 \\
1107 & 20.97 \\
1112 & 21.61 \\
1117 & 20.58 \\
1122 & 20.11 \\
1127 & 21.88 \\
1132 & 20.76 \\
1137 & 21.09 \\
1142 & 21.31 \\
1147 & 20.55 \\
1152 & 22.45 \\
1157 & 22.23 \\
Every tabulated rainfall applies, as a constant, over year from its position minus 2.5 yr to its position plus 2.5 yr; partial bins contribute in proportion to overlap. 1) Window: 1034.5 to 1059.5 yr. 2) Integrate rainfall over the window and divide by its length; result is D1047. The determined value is 22.5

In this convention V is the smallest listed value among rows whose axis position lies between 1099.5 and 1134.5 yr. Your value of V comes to 20.11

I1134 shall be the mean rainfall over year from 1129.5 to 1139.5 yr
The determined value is 20.9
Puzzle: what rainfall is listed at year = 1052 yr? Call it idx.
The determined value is 21.79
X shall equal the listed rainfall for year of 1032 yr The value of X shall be 21.62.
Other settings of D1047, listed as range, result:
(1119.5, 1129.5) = 21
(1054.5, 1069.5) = 24.9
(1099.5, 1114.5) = 21.6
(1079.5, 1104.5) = 22.2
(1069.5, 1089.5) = 23.5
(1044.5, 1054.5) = 22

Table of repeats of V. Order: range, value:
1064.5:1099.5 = 21.35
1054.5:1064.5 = 23.82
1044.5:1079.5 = 21.79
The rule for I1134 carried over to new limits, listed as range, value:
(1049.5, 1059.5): 22.8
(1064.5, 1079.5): 25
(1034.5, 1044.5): 22.4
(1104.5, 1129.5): 21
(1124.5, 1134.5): 21.3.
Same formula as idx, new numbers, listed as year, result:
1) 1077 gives 24.12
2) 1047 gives 22.21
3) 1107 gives 20.97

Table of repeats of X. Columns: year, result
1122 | 20.11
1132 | 20.76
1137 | 21.09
